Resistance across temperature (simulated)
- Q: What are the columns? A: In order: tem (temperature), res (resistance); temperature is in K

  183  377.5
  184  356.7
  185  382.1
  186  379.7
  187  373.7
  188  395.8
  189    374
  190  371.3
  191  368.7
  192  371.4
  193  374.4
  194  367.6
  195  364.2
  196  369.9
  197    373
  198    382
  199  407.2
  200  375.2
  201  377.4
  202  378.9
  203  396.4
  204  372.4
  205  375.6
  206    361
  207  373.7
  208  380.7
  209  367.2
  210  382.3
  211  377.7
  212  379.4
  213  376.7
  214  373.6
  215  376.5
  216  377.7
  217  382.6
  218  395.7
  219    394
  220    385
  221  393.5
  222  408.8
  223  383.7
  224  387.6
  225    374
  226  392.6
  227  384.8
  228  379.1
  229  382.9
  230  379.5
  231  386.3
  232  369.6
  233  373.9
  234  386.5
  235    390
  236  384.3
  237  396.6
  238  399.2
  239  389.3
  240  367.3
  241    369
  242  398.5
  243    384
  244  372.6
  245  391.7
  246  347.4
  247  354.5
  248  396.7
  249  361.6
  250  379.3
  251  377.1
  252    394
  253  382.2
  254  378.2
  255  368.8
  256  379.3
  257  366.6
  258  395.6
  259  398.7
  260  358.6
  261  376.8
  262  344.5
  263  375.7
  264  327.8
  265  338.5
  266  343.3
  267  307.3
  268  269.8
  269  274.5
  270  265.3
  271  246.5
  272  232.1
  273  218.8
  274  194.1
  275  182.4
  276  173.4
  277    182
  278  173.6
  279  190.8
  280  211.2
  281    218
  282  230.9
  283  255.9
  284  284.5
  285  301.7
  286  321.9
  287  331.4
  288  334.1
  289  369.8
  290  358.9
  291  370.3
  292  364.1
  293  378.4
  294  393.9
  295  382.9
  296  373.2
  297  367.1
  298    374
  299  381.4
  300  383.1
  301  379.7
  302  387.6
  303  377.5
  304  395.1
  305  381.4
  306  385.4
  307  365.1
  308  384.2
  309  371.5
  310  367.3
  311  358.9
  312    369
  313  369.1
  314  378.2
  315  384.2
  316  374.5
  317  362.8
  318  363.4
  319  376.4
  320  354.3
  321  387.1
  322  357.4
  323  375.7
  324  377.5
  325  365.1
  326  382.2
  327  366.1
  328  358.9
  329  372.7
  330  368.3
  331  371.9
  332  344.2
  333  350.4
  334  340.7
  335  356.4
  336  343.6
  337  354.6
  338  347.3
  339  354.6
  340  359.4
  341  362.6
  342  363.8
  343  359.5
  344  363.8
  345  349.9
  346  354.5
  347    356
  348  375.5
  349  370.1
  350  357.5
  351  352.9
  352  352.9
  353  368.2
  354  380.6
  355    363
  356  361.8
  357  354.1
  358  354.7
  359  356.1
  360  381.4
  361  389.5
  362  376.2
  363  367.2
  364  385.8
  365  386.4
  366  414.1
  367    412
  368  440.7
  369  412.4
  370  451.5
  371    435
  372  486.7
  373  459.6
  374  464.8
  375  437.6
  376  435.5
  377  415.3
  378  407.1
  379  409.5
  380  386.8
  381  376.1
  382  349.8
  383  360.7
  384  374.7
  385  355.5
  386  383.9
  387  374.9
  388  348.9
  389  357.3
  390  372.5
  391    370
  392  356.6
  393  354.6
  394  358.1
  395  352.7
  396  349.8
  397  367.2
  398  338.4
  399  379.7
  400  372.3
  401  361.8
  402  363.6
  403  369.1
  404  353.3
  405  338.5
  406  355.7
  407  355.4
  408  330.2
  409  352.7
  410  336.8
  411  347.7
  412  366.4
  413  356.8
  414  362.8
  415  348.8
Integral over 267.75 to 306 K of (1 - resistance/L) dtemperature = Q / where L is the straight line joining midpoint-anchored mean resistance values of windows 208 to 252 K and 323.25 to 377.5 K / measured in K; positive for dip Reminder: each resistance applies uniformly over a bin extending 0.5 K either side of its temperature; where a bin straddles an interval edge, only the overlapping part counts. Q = 7.7 K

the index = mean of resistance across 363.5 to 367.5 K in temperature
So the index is 400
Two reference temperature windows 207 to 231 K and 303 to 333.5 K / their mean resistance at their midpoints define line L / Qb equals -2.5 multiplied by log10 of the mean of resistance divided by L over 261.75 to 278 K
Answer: 0.39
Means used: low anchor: 383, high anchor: 371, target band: 263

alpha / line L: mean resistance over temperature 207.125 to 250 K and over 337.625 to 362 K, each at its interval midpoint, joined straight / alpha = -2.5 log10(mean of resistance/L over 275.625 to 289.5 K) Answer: 0.407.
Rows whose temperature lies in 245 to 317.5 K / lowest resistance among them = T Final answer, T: 173.4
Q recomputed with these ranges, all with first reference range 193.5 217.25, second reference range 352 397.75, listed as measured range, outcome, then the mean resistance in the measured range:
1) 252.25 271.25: 1.8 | 344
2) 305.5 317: 0.3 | 373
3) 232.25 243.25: -0.2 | 385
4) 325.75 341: 1.1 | 358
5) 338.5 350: 0.7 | 361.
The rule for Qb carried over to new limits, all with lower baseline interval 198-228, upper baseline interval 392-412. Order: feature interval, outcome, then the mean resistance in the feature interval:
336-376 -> -0.066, 384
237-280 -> 0.154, 326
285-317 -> -0.002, 370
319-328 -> -0.012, 370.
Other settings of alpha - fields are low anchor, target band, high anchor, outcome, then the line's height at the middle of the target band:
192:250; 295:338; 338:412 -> 0.02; 377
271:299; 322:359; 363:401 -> -0.04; 347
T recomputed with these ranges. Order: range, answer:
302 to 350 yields 340.7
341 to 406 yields 338.4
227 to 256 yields 347.4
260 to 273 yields 218.8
